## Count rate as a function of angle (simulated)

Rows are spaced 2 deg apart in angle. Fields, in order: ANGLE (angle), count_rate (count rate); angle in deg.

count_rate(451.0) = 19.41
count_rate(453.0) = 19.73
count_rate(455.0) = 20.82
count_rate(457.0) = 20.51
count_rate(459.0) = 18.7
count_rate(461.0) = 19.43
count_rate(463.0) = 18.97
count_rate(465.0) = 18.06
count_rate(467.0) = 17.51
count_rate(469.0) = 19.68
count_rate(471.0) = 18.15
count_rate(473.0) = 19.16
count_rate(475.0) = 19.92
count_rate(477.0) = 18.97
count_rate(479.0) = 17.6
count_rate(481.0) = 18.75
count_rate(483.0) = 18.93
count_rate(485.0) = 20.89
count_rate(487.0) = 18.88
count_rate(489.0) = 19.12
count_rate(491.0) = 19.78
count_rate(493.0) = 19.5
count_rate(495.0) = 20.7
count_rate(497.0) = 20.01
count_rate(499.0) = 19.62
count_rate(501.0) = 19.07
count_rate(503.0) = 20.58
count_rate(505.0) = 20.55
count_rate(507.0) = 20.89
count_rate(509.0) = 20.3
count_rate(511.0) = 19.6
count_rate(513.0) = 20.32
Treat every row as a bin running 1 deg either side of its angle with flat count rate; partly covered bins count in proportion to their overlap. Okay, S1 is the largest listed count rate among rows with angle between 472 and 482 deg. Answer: 19.92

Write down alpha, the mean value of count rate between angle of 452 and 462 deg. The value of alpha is 19.8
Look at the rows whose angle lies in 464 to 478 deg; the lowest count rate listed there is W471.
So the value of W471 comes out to 17.51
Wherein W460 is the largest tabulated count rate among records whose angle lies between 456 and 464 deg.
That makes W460 20.51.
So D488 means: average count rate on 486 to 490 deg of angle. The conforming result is 19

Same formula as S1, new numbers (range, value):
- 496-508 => 20.89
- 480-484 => 18.93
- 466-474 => 19.68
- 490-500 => 20.7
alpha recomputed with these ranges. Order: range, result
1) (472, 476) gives 19.5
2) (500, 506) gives 20.1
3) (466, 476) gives 18.9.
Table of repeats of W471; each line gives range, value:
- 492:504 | 19.07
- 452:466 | 18.06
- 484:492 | 18.88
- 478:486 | 17.6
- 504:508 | 20.55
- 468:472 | 18.15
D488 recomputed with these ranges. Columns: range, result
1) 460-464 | 19.2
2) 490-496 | 20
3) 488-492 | 19.5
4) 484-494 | 19.6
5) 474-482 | 18.8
